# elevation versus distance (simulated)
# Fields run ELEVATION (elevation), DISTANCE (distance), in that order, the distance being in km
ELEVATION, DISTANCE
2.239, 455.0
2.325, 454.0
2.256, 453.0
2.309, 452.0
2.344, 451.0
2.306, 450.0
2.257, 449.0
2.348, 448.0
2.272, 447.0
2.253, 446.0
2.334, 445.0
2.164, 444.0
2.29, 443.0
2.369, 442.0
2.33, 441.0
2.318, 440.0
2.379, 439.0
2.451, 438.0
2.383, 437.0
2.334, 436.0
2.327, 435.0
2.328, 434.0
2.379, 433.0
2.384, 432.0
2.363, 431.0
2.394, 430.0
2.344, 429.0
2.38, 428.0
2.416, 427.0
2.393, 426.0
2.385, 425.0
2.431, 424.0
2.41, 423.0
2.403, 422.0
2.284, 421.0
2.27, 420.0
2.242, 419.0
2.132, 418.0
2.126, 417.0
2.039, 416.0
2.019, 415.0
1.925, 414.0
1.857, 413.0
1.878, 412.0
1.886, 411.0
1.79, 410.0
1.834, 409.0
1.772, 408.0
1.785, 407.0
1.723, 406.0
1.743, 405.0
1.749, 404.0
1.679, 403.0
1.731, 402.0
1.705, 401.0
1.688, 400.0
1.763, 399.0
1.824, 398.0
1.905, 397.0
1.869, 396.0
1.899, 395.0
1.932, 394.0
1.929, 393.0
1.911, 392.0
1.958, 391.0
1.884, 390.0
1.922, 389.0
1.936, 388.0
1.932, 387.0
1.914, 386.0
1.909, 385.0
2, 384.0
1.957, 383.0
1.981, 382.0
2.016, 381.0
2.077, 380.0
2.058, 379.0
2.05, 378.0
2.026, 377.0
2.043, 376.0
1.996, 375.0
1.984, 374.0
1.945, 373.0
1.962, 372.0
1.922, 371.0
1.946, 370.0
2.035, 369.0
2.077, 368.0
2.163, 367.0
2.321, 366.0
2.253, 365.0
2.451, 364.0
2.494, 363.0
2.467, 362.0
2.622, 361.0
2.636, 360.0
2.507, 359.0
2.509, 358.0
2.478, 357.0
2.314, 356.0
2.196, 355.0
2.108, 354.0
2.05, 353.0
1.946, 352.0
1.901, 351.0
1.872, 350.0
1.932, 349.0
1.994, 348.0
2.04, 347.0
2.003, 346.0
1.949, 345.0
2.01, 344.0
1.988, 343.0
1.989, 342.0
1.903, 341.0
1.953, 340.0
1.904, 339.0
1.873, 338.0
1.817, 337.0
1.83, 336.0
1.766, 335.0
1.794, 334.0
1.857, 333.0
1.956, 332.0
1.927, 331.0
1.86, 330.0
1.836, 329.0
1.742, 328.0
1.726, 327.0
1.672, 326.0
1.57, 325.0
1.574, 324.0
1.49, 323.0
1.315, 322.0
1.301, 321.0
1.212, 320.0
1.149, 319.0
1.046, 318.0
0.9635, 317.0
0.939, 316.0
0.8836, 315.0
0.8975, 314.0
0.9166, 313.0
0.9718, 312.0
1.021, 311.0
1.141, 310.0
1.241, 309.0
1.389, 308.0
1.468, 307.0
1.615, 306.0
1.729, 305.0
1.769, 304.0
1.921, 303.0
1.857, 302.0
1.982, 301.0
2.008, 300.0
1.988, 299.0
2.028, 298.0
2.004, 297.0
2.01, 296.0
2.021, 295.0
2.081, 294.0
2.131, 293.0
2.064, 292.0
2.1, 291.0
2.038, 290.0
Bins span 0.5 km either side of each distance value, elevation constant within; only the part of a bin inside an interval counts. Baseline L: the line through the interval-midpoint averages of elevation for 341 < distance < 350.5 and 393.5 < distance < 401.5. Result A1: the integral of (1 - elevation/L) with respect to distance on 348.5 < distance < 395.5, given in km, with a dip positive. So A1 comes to -4.9 km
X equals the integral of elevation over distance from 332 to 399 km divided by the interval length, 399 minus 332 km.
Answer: 2.04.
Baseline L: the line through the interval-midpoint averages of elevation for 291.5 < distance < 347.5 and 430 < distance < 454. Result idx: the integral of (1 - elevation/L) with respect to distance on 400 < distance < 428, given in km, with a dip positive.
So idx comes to 2.0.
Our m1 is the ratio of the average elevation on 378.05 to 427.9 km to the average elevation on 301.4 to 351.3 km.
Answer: 1.23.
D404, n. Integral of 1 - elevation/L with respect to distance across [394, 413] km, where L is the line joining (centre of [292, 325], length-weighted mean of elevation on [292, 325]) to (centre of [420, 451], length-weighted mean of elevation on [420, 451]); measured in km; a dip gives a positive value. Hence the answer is 3.0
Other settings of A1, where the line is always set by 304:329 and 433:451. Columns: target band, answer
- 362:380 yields -3.8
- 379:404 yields 0.3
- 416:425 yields -0.5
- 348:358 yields -3.1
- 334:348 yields -3.8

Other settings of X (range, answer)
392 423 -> 1.92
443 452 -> 2.29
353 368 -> 2.37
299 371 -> 1.81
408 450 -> 2.24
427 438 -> 2.37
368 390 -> 1.98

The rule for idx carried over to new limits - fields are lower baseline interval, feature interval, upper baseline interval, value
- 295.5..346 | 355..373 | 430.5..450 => -4.0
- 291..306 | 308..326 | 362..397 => 7.3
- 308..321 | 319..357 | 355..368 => -2.8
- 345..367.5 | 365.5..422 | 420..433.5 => 8.8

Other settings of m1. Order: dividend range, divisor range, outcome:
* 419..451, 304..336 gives 1.64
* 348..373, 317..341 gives 1.34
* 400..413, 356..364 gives 0.71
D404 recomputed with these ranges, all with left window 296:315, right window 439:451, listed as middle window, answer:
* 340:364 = -4.9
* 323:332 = -0.4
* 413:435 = -0.9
